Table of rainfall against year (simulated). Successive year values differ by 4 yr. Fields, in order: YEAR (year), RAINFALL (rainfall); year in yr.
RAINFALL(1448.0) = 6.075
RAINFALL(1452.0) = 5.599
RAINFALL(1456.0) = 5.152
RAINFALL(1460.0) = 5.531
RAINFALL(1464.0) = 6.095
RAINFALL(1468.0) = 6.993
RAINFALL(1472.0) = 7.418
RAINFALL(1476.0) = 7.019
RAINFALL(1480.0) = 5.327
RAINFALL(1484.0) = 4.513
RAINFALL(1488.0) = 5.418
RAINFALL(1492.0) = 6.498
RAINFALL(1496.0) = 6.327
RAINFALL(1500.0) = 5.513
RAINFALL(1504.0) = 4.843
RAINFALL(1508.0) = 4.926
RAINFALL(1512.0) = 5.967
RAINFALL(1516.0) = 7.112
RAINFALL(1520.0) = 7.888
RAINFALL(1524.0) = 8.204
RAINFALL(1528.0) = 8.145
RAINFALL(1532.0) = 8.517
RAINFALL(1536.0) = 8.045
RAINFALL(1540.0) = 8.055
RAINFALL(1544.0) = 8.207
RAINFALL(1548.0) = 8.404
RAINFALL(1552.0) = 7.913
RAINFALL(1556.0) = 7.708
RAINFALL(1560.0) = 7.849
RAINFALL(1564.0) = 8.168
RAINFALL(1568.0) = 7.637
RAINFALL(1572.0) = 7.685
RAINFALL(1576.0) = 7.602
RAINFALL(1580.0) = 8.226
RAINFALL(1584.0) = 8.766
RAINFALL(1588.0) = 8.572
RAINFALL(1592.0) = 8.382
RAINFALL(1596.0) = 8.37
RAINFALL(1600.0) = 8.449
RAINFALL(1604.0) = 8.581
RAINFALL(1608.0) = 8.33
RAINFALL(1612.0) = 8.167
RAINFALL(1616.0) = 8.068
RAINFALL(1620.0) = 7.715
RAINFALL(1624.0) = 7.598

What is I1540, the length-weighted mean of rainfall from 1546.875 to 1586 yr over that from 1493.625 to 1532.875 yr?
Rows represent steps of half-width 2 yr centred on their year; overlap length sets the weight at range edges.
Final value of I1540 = 1.19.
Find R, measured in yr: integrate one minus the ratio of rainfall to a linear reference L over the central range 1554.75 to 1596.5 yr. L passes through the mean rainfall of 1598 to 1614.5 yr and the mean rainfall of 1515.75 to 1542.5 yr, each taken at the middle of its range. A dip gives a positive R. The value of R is 0.8 yr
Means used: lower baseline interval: 8.06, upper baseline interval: 8.37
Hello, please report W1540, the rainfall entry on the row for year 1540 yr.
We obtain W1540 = 8.055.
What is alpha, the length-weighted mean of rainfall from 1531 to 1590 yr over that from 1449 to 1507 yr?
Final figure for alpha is 1.4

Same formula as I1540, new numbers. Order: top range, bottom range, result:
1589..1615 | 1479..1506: 1.52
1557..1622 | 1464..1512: 1.38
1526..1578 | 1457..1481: 1.25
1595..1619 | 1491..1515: 1.46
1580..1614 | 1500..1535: 1.22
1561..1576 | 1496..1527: 1.22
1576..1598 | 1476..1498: 1.46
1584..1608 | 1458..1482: 1.33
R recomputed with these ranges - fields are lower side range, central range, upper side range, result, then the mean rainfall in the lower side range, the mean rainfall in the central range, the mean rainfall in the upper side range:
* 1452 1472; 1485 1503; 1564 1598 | 2.2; 6.06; 5.8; 8.16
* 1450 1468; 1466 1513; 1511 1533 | 5.1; 5.75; 5.9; 7.67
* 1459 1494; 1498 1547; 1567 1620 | -1.3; 6.11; 7.14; 8.21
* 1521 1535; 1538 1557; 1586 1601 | 0.5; 8.24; 8.08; 8.44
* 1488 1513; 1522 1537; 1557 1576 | -3.7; 5.65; 8.24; 7.8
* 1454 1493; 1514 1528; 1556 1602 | -1.7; 5.98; 7.79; 8.14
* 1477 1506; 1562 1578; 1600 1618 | -0.8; 5.54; 7.77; 8.3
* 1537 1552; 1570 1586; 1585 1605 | 0.6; 8.17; 8.07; 8.48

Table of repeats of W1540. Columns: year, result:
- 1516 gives 7.112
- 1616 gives 8.068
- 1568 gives 7.637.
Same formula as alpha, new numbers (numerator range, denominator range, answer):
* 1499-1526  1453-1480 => 1.02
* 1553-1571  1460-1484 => 1.24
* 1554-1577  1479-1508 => 1.43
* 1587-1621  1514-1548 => 1.03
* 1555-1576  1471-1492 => 1.32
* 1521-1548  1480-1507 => 1.50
